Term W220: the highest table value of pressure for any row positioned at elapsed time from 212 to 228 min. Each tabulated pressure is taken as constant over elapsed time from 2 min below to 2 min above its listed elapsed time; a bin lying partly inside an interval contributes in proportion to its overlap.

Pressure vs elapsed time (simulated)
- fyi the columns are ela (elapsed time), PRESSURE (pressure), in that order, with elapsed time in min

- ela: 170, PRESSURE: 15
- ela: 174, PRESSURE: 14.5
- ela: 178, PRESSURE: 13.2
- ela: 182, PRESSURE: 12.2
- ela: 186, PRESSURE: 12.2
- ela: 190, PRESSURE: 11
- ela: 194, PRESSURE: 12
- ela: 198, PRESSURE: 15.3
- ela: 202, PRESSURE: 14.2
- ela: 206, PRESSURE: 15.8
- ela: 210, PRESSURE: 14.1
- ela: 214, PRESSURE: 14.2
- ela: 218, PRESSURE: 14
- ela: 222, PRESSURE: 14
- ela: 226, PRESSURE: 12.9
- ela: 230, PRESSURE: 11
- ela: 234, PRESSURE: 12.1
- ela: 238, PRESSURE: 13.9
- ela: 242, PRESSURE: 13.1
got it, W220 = 14.2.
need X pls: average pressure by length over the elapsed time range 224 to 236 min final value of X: 12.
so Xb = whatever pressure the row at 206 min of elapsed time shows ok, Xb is 15.8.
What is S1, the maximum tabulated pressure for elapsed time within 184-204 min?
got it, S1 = 15.3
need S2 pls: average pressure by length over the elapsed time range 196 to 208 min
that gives 15.1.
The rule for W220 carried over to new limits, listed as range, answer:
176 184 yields 13.2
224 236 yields 12.9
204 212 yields 15.8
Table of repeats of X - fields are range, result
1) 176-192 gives 12.1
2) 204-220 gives 14.5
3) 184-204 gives 12.9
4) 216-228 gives 13.6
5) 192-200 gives 13.7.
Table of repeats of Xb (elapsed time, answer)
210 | 14.1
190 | 11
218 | 14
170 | 15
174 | 14.5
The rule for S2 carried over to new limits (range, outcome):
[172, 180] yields 13.8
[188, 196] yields 11.5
